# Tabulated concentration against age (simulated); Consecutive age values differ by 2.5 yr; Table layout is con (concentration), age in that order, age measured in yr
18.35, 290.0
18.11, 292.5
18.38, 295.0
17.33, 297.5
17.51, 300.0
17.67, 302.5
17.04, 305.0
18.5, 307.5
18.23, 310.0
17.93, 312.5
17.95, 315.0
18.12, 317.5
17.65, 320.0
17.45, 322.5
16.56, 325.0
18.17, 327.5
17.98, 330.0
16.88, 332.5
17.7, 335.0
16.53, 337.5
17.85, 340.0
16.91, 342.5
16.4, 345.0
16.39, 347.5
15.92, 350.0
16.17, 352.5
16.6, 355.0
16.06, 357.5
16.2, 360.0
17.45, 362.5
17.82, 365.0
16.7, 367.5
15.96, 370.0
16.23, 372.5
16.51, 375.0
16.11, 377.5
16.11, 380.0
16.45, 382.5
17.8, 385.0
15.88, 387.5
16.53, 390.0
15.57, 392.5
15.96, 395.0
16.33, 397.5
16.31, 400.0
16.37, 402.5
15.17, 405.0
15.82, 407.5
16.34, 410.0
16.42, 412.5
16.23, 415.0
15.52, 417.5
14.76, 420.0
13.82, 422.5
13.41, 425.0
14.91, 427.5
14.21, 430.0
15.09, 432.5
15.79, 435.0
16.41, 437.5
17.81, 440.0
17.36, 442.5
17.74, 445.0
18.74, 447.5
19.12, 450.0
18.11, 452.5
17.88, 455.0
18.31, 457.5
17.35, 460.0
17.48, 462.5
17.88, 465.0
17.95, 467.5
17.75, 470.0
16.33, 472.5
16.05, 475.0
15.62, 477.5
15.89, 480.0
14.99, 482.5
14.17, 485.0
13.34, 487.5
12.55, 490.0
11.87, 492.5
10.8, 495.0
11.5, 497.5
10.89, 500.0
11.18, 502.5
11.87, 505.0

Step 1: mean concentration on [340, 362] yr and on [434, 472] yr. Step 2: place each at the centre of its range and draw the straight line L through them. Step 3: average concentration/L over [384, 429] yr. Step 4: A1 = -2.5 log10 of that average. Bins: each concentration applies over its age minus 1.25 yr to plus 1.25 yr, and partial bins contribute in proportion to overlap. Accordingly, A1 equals 0.09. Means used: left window 16.5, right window 17.7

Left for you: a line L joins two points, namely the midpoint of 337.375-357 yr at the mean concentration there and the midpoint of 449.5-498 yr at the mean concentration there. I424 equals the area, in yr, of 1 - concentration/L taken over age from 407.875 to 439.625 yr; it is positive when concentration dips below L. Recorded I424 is 1.5 yr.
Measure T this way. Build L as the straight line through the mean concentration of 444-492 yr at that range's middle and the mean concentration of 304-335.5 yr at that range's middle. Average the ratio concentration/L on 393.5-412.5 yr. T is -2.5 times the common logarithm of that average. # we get 0.07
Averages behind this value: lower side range 17.7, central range 16.1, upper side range 16.6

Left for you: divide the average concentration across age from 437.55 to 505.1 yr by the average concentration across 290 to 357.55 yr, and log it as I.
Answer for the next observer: 0.9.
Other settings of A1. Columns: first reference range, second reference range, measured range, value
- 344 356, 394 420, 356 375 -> -0.028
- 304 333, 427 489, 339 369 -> 0.049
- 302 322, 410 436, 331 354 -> 0.022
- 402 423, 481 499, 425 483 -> -0.196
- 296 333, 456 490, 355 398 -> 0.043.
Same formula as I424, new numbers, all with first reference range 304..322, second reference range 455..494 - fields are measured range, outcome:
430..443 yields 0.10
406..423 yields 1.02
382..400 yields 0.61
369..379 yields 0.54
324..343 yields 0.32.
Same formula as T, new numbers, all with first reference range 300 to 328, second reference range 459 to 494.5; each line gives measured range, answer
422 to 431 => 0.15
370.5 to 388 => 0.03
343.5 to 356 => 0.06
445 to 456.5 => -0.16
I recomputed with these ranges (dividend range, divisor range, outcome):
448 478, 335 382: 1.06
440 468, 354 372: 1.08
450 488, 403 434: 1.10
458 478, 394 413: 1.07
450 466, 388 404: 1.11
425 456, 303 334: 0.95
